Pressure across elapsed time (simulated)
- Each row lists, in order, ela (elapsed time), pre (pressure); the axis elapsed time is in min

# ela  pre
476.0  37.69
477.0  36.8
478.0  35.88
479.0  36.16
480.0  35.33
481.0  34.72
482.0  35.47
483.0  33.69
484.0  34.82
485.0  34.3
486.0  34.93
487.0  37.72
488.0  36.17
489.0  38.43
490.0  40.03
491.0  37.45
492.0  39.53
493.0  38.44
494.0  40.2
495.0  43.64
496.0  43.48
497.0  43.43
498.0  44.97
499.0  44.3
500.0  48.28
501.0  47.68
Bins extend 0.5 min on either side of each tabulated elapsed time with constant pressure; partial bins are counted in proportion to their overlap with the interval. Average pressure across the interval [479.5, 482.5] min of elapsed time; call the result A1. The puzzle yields 35.2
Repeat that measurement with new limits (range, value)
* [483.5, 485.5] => 34.6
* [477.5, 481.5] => 35.5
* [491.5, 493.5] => 39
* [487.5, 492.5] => 38.3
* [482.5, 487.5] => 35.1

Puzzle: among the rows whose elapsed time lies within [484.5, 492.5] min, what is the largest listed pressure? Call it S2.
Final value 40.03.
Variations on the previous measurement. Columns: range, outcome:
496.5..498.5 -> 44.97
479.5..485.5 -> 35.47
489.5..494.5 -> 40.2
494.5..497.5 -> 43.64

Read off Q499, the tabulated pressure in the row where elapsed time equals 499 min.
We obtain 44.3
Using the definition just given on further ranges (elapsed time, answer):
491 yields 37.45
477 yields 36.8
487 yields 37.72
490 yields 40.03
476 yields 37.69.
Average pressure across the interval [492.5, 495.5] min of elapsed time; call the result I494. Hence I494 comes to 40.8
